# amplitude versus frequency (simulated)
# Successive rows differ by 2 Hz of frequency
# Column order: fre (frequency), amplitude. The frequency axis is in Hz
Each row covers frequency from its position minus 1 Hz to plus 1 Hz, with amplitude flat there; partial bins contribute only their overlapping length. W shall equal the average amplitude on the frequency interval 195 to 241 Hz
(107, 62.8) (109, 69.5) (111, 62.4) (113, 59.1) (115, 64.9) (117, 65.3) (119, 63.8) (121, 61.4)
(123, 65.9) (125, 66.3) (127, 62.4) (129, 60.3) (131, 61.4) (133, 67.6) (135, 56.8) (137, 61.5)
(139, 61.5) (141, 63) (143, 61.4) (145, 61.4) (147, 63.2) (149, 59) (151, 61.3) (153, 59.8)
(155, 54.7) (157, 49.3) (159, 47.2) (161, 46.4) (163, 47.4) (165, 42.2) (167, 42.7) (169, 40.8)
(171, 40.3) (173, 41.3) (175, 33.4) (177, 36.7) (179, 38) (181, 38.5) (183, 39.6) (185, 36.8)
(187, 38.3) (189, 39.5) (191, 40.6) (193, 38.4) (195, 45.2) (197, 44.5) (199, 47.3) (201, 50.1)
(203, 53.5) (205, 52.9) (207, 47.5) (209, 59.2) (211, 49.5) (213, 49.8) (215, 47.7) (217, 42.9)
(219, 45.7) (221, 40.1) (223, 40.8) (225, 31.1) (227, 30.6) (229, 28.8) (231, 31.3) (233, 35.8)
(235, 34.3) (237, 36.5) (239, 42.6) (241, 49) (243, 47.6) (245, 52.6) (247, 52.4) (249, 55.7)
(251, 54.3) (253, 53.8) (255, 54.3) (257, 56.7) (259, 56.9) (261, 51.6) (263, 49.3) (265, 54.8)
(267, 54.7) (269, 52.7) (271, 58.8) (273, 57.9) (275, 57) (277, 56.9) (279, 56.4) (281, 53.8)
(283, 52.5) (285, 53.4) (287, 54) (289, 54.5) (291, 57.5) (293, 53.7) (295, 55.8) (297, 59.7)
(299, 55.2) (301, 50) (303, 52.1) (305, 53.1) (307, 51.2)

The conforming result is 43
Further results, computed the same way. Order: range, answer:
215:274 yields 46.7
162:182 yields 40.1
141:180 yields 49.1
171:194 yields 38.4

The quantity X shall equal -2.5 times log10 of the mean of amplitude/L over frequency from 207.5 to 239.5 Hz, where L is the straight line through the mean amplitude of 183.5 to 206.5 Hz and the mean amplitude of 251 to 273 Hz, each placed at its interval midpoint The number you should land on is 0.193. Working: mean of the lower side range 44.2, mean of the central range 40.5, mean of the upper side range 54.5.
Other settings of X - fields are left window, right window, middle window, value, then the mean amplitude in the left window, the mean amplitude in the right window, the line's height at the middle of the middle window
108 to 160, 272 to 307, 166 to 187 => 0.463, 61.2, 54.8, 59.4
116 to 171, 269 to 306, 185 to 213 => 0.211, 57.2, 55.1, 56.4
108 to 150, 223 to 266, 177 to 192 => 0.374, 62.8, 45.6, 54.5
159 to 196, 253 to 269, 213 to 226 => 0.126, 40.5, 53.9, 47.3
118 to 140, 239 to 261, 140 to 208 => 0.245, 62.6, 52.8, 59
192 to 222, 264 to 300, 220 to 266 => 0.143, 47.6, 55.5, 51.4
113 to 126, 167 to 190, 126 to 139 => -0.057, 64.2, 38.7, 58.6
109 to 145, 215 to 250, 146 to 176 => 0.156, 62.8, 41.2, 55.9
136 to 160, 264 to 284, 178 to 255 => 0.282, 58.6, 55.5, 56.9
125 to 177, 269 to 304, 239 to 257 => 0.053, 53.8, 55.2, 54.8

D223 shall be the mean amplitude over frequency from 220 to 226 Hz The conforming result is 37.3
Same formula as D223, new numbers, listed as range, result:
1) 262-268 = 52.9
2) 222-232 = 32.5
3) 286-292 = 55.3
